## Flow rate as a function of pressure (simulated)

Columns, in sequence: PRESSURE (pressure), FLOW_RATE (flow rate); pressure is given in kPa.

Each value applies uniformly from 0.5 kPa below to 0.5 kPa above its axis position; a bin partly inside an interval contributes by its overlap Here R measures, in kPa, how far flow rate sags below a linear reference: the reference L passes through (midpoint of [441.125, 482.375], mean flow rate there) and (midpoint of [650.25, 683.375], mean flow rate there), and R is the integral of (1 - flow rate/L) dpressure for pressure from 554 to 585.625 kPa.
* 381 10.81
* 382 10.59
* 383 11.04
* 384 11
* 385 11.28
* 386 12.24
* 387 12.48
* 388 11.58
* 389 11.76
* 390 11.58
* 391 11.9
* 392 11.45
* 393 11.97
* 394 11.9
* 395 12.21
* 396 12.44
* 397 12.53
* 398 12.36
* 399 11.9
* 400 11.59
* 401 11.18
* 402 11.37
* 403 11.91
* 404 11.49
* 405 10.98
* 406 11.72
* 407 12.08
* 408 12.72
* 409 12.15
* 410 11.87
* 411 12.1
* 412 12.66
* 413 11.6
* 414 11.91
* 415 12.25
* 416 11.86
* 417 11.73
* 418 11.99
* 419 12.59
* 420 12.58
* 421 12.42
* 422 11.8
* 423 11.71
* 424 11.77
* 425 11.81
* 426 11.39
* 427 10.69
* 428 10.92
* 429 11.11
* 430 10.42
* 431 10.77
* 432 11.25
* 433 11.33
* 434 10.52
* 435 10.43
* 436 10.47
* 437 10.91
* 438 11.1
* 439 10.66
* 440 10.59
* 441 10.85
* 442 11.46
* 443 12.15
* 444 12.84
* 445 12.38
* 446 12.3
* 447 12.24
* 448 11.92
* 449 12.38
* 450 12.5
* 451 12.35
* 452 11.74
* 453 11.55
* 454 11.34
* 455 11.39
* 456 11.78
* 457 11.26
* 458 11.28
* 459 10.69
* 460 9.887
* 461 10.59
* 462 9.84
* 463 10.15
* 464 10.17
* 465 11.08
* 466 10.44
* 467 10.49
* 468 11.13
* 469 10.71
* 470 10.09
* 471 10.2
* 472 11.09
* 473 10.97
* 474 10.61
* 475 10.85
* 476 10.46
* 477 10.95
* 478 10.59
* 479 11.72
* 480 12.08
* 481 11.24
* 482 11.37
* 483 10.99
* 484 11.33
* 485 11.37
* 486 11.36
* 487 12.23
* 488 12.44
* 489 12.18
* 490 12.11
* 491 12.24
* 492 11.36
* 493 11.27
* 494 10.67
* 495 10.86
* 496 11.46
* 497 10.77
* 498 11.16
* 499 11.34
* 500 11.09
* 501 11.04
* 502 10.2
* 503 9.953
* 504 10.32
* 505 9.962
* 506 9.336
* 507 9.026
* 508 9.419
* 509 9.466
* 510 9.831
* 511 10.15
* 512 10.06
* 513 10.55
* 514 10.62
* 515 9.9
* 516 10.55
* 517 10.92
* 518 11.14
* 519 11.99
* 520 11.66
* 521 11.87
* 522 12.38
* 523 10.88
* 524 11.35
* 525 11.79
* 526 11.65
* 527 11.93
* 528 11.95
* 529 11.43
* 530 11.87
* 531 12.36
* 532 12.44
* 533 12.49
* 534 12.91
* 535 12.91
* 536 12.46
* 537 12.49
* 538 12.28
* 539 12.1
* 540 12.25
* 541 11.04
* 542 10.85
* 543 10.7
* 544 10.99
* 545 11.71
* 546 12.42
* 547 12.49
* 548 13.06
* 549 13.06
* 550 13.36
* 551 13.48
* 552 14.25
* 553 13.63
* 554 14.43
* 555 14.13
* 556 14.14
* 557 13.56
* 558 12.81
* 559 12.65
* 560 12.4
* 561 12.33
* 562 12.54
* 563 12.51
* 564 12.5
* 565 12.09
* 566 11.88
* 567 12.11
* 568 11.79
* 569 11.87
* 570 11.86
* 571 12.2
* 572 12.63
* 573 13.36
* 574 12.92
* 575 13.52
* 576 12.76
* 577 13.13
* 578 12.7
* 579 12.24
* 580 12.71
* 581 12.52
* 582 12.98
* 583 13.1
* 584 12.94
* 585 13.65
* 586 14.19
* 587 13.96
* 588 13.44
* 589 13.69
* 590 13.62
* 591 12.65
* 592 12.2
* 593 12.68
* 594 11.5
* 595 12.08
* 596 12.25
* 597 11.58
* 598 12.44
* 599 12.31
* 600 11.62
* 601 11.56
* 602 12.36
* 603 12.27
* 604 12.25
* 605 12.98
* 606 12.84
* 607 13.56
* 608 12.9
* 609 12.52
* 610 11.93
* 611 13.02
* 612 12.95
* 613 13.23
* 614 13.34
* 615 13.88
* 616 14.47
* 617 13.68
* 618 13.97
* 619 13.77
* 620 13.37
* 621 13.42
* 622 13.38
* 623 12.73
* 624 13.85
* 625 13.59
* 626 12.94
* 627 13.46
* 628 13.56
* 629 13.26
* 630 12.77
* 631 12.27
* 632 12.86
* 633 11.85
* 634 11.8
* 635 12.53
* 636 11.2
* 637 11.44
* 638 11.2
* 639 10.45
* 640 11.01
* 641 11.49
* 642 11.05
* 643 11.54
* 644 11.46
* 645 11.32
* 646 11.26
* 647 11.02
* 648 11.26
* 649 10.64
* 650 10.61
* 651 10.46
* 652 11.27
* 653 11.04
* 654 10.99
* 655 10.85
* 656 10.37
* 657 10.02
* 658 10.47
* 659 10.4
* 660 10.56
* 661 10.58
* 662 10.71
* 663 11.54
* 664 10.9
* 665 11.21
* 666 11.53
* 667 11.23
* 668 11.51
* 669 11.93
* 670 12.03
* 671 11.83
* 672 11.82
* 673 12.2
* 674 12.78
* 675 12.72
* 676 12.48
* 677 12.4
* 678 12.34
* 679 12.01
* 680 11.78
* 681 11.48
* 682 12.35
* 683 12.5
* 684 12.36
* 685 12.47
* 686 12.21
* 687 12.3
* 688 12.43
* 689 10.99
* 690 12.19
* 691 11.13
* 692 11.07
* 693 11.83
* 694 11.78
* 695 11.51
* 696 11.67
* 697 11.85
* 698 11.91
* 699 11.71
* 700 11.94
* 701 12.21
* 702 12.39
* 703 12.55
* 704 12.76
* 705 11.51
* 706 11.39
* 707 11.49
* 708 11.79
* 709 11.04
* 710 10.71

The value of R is -3.9 kPa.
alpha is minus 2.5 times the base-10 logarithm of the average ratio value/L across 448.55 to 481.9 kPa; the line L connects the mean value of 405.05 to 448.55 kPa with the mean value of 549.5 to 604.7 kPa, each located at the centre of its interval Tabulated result 0.085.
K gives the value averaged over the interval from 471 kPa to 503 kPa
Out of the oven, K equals 11.2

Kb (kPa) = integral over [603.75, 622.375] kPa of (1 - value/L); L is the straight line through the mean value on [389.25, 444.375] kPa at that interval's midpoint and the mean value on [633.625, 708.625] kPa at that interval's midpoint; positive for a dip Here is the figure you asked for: -2.69 kPa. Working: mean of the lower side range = 11.6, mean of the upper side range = 11.6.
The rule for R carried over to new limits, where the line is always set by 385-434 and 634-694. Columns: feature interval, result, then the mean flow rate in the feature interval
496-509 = 1.5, 10.3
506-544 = 1.1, 11.3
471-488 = 0.7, 11.2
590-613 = -1.8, 12.4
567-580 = -1.1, 12.6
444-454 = -0.4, 12.1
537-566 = -2.5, 12.6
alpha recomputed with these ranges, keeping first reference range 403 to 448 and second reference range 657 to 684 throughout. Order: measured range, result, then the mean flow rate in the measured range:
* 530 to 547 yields -0.04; 12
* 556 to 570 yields -0.07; 12.4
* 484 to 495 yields 0.00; 11.7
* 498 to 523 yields 0.11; 10.6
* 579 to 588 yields -0.14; 13.2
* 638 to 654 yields 0.06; 11.1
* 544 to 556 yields -0.14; 13.2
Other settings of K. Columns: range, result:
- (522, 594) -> 12.6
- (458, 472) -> 10.5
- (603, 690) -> 12.1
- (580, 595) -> 13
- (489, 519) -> 10.6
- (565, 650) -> 12.5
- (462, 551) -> 11.3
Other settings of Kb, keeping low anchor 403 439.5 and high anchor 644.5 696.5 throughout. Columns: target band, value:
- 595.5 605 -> -0.5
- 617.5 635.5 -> -2.4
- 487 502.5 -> 0.2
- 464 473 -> 0.7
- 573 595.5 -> -2.8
